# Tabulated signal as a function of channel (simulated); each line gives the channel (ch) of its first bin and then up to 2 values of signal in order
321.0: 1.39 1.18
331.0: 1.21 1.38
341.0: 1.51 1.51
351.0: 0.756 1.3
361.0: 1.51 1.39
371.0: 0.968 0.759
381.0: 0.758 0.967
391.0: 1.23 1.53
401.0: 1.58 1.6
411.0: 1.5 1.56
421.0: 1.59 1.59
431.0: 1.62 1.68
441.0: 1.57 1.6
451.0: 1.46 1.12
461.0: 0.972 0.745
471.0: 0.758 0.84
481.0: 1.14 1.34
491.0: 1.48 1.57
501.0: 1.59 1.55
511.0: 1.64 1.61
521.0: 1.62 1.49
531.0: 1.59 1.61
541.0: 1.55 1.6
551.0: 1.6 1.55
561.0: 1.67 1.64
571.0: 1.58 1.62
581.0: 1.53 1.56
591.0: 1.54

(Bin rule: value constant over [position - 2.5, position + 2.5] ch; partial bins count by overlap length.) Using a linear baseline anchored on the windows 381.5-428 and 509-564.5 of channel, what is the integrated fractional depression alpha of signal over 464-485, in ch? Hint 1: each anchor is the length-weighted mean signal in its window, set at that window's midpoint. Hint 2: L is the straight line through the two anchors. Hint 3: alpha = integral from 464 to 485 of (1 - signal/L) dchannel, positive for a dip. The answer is 8.45 ch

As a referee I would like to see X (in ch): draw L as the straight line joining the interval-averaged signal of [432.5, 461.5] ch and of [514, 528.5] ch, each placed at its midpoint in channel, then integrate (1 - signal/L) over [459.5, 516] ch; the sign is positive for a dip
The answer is 9.6 ch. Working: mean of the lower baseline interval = 1.44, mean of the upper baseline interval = 1.57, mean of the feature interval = 1.26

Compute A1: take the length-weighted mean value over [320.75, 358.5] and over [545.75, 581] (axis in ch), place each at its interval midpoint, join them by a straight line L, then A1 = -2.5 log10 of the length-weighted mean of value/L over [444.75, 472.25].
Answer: 0.29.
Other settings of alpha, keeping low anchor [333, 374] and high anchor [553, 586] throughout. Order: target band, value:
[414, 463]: -2.7 ch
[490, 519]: -1.5 ch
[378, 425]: -0.5 ch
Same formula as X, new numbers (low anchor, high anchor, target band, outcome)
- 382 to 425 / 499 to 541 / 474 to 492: 4.1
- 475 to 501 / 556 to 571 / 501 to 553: -3.7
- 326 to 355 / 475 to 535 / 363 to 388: 6.3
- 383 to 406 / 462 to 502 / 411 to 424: -2.7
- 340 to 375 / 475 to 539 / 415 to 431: -2.8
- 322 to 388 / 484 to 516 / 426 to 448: -3.7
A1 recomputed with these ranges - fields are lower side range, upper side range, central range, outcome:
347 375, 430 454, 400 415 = -0.11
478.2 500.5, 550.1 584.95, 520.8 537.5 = -0.05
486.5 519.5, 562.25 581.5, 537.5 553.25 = 0.00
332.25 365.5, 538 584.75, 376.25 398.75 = 0.25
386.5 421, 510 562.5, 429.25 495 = 0.21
